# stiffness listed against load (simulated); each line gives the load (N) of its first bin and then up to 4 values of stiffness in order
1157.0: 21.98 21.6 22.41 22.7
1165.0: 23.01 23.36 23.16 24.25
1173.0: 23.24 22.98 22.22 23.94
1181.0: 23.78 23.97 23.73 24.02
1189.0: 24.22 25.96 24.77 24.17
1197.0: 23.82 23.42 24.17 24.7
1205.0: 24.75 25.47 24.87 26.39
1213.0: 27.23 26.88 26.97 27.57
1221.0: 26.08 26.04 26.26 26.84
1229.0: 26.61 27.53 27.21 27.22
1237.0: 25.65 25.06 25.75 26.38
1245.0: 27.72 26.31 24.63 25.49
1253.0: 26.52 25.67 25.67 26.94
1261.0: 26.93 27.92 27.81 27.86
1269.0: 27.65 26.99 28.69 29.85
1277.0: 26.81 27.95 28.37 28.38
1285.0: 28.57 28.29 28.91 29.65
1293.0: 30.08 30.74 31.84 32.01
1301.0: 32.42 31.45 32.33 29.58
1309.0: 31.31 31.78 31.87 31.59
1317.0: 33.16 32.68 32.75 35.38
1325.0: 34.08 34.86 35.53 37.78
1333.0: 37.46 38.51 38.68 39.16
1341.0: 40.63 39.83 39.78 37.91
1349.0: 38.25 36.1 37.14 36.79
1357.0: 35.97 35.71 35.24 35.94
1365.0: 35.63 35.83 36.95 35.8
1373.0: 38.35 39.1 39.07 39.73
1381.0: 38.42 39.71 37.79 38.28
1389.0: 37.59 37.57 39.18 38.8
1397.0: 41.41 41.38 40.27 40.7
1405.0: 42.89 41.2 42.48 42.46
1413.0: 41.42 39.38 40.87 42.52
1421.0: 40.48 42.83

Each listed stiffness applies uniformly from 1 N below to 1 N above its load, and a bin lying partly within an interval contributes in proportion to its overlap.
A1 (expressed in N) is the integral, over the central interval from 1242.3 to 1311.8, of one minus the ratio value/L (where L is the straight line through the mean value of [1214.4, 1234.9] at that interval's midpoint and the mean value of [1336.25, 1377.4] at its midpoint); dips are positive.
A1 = 5.6 N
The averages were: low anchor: 26.8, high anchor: 37.5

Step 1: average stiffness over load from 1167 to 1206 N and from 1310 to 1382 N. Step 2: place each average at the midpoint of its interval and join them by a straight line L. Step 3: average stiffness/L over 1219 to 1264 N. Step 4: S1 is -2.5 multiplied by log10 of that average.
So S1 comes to 0.07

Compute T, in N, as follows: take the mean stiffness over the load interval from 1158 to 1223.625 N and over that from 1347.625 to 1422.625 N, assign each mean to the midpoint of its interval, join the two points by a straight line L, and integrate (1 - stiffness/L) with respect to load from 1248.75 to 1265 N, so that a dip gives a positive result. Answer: 1.6 N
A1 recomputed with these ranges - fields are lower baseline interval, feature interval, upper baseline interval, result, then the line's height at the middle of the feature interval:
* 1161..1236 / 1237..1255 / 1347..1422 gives 1.59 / 28.5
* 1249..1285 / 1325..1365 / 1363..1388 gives -2.85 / 34.9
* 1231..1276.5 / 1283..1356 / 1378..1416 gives -2.42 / 32.9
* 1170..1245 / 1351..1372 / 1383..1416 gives 0.62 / 37.2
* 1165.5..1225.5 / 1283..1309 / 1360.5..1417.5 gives 1.42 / 32.2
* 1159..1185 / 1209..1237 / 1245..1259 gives -1.99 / 25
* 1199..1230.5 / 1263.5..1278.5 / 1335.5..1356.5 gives 1.60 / 31.3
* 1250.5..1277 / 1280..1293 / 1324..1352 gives 0.71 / 30.5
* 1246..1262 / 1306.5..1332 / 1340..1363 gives 0.30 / 33.7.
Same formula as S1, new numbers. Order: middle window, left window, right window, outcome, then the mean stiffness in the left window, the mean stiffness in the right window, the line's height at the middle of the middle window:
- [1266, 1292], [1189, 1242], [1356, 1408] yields 0.08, 25.8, 38.4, 30.6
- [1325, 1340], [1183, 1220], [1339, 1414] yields -0.06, 25.1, 38.7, 35.3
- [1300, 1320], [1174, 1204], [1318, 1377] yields 0.07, 24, 36.9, 33.8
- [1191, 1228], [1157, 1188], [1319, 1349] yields 0.03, 23.2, 37.2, 26.4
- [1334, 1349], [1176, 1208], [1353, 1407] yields -0.11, 24.2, 38.3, 35.4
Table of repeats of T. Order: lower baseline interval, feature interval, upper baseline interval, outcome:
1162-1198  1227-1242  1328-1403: 0.8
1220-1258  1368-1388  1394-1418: 0.2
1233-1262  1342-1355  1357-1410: -1.0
